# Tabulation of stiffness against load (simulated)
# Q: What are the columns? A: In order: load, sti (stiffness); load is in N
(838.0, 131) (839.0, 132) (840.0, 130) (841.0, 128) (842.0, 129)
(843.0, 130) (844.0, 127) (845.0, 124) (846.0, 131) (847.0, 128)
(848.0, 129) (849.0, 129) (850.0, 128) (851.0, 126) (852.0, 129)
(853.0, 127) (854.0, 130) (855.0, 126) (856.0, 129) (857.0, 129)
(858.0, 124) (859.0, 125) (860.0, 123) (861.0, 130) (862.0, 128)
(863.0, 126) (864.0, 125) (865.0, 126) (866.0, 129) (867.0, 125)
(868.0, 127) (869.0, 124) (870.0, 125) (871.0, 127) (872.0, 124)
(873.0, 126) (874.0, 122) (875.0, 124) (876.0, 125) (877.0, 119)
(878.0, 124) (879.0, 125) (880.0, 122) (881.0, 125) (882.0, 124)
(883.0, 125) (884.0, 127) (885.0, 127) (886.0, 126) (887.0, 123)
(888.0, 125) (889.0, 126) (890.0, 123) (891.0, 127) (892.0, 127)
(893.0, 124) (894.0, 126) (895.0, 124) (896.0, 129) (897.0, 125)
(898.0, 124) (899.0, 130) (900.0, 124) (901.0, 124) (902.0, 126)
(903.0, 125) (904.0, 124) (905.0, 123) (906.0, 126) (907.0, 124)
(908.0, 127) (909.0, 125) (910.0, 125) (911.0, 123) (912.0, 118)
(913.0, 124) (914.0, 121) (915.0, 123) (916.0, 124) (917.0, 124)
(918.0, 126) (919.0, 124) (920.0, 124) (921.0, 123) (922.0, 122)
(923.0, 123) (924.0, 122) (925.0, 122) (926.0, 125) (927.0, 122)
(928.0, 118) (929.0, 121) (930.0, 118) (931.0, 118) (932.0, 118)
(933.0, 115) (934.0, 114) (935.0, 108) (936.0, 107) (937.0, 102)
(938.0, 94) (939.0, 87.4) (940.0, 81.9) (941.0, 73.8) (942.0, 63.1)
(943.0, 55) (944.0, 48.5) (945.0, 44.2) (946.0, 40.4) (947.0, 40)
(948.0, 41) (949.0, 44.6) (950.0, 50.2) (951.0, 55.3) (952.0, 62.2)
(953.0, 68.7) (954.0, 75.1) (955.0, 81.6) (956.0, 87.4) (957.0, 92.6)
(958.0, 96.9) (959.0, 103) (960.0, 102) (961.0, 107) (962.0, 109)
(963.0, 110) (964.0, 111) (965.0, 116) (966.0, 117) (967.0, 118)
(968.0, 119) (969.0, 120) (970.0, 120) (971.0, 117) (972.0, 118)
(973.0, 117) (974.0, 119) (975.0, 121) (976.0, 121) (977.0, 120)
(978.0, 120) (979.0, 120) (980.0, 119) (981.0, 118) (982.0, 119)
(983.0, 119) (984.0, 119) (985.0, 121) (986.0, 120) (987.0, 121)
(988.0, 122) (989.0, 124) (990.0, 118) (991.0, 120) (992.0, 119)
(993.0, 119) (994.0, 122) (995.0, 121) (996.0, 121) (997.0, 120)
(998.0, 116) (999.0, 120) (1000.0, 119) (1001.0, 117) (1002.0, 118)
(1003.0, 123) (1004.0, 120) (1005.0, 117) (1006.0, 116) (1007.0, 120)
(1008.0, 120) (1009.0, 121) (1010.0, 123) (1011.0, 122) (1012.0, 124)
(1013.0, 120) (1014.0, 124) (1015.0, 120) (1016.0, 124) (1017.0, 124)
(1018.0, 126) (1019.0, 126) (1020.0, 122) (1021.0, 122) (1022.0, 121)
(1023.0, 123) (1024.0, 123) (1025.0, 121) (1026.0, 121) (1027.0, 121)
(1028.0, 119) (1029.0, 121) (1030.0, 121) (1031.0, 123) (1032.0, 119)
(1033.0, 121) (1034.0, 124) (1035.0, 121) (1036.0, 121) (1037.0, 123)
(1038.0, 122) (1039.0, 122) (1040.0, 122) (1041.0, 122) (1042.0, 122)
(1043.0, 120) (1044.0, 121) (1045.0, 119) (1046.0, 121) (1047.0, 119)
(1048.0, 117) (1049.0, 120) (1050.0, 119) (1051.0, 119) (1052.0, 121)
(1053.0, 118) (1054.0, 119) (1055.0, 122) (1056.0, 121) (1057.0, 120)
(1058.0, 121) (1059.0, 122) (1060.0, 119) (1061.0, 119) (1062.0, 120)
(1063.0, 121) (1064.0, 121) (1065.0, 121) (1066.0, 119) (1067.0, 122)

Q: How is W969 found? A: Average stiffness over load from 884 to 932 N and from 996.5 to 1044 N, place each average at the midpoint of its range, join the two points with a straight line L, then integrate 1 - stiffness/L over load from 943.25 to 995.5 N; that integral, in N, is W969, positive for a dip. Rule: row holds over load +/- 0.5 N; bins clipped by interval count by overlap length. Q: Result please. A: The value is 9.02 N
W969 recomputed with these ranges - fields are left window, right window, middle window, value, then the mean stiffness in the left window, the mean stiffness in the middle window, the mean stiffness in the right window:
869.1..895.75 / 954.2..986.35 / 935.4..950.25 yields 6.5 N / 125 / 65.4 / 113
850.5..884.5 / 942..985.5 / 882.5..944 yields -3.2 N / 126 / 117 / 95.5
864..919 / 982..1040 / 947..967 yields 6.1 N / 125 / 85.5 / 121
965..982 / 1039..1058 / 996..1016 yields -0.1 N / 119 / 120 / 120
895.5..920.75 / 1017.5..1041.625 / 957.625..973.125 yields 1.3 N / 124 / 113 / 122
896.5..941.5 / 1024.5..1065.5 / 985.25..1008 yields 0.0 N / 118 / 120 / 121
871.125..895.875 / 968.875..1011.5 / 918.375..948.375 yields 6.1 N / 125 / 97.5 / 120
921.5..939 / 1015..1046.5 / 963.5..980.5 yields -0.1 N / 115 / 118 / 122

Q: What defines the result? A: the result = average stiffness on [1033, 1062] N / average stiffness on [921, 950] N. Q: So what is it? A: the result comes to 1.31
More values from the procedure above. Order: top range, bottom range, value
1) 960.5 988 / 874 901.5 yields 0.94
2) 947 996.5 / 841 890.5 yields 0.84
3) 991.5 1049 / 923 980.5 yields 1.24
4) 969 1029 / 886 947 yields 1.06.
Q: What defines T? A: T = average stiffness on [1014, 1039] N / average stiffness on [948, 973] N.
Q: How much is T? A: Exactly 1.28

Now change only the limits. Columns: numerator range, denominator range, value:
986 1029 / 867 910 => 0.97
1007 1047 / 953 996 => 1.07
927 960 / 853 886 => 0.66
